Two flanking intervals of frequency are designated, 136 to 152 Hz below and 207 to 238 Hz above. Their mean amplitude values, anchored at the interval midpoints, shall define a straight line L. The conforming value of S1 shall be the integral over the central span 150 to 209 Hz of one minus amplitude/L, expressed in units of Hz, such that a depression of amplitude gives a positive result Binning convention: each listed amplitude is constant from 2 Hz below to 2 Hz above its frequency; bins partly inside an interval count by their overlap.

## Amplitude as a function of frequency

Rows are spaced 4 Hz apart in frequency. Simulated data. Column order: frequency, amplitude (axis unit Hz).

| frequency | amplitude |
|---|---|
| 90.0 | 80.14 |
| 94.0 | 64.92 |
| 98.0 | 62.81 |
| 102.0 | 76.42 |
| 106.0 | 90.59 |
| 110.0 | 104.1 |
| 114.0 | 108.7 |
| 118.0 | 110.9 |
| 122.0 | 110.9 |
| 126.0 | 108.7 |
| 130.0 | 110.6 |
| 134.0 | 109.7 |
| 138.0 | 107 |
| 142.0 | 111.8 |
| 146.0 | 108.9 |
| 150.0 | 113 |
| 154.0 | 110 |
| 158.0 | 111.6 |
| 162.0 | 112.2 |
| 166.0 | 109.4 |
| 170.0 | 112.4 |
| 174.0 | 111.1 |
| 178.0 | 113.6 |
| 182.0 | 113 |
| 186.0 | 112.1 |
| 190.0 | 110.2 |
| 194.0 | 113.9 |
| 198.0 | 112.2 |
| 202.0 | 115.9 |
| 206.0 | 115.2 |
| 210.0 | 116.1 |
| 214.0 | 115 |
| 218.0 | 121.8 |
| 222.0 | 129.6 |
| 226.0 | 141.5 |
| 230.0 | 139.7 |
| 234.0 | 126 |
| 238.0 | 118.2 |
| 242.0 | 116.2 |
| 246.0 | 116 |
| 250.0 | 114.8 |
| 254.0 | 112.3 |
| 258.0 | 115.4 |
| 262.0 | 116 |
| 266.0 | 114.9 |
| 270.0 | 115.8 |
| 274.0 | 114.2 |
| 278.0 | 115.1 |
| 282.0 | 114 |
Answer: 2.5 Hz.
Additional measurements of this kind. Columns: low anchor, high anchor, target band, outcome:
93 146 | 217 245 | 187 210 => 1.07 Hz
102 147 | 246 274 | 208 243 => -3.88 Hz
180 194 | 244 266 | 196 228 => -2.20 Hz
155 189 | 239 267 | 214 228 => -1.82 Hz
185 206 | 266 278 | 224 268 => -2.56 Hz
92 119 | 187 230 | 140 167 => -2.23 Hz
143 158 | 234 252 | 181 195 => 0.17 Hz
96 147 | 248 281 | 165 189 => -1.20 Hz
